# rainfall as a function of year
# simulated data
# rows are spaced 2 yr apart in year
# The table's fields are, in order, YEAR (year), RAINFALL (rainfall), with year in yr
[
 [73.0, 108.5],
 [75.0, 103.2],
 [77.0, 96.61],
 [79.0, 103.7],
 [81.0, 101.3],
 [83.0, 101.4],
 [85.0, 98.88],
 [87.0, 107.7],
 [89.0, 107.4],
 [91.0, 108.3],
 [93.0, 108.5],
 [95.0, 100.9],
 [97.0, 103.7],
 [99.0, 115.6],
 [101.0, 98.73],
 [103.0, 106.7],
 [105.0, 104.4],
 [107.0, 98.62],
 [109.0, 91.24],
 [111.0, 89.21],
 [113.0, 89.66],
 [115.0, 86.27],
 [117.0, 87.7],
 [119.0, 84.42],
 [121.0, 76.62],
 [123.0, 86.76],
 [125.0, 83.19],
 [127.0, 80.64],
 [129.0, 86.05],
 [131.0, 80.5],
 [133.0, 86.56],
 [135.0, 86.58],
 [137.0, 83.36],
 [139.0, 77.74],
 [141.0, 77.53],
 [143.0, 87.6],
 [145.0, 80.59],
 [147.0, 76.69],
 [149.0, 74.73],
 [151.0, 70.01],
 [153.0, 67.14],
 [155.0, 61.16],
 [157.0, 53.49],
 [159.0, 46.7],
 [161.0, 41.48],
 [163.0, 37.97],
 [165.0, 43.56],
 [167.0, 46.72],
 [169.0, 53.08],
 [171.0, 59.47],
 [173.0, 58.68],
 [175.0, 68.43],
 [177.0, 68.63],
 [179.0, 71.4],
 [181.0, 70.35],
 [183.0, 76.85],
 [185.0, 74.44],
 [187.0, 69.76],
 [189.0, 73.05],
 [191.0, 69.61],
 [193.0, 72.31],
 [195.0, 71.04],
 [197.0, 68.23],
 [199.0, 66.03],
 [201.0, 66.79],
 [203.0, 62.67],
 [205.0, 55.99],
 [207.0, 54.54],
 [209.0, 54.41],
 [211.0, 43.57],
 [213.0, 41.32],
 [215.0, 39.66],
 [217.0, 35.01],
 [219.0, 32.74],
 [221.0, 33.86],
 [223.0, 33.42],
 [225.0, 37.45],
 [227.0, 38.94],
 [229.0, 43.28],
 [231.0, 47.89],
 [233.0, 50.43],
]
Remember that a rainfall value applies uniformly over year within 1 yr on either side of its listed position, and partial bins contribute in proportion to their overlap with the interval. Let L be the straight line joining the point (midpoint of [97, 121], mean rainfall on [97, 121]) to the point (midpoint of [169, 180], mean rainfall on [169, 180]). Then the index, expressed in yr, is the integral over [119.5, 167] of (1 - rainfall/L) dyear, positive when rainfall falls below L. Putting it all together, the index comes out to 5.1 yr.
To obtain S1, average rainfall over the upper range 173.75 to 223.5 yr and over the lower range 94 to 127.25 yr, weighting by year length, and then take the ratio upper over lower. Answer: 0.6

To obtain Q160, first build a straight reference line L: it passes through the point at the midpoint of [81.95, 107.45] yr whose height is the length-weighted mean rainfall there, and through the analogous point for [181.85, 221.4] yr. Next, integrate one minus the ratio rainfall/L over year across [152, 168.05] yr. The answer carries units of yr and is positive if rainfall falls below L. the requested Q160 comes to 5.64 yr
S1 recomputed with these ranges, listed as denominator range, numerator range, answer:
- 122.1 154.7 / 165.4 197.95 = 0.83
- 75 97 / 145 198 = 0.61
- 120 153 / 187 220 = 0.71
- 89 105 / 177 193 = 0.68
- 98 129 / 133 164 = 0.75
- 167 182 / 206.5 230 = 0.64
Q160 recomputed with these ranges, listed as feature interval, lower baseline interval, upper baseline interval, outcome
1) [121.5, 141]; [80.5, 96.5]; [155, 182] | -1.2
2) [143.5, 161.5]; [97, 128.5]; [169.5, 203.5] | 3.4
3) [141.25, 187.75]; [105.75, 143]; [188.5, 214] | 5.7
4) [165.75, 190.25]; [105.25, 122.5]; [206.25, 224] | -3.4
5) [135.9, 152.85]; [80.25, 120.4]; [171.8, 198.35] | 1.2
